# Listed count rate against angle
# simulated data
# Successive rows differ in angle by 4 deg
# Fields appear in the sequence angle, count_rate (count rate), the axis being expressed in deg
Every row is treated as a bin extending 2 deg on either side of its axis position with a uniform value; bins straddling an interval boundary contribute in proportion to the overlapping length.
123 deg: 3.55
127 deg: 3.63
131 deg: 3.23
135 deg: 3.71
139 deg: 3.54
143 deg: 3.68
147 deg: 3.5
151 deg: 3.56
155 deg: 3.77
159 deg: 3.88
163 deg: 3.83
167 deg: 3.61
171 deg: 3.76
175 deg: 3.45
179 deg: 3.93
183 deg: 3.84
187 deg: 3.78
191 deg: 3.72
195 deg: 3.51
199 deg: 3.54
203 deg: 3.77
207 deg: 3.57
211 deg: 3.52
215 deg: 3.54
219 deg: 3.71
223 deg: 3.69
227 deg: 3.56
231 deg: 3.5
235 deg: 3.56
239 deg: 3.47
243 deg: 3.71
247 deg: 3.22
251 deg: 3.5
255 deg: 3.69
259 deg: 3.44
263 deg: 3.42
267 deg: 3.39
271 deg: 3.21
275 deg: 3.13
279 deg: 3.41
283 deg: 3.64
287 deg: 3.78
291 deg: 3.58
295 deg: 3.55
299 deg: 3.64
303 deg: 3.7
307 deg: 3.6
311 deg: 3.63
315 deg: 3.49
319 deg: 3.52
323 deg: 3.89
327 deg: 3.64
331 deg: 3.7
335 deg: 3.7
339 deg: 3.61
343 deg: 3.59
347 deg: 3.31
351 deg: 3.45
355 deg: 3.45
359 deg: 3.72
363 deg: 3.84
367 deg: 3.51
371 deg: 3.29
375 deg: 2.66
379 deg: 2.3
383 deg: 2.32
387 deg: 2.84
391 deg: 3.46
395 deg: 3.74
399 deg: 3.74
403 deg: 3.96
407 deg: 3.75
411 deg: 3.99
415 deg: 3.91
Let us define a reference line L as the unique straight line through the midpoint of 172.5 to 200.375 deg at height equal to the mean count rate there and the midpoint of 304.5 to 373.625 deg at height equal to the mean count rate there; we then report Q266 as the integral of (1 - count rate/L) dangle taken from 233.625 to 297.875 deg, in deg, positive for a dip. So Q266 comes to 2.6 deg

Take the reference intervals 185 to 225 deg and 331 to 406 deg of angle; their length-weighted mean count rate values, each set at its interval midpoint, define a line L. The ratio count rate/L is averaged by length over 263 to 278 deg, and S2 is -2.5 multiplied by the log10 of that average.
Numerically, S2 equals 0.08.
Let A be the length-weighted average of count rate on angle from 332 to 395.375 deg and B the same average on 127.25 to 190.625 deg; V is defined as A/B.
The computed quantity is 0.9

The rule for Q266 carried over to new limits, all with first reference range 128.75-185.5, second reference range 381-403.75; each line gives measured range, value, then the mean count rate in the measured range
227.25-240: 0.1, 3.52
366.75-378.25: 1.1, 3.01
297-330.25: -2.1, 3.64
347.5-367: -1.3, 3.58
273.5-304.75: -0.9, 3.56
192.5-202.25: 0.1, 3.57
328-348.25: -1.2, 3.59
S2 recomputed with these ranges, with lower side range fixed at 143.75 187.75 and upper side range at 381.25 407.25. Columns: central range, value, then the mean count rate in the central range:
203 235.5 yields 0.01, 3.59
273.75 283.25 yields 0.06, 3.37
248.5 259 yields 0.01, 3.55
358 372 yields -0.05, 3.6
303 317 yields -0.03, 3.59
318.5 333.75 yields -0.07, 3.7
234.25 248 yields 0.03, 3.5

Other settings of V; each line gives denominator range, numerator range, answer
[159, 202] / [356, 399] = 0.86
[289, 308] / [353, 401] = 0.90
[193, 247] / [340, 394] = 0.90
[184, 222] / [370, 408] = 0.88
